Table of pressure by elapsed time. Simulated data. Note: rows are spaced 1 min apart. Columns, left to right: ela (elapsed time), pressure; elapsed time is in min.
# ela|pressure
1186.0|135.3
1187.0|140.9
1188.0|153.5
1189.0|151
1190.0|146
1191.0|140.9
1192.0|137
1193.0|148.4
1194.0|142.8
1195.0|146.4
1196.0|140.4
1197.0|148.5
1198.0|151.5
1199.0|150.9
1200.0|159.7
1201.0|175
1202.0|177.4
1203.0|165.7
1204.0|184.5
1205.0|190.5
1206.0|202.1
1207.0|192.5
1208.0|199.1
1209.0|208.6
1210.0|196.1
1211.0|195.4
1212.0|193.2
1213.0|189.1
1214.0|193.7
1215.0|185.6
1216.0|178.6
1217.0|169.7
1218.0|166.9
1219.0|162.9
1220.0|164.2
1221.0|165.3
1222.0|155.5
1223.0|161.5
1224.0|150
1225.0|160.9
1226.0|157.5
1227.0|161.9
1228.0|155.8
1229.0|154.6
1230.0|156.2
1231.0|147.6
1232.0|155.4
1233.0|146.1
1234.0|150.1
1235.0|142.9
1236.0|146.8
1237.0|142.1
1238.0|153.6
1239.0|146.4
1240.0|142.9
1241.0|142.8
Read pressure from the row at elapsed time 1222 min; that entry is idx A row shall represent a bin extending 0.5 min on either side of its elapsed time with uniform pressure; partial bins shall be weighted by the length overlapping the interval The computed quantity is 155.5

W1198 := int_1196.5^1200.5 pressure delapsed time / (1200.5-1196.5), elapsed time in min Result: 153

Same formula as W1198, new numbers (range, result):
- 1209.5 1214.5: 194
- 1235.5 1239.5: 147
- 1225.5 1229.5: 157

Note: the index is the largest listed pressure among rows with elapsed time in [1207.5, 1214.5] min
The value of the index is 208.6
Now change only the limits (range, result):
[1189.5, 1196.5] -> 148.4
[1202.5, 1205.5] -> 190.5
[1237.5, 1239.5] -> 153.6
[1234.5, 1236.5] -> 146.8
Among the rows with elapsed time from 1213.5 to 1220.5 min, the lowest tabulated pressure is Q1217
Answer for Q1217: 162.9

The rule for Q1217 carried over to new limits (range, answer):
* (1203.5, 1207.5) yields 184.5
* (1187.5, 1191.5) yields 140.9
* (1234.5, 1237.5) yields 142.1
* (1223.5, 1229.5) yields 150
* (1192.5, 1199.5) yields 140.4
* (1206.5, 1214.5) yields 189.1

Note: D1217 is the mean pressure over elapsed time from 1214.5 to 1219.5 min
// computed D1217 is 173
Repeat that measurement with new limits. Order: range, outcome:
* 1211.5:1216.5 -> 188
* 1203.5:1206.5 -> 192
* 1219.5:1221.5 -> 165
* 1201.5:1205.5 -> 180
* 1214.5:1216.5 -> 182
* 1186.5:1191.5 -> 146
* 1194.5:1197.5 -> 145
